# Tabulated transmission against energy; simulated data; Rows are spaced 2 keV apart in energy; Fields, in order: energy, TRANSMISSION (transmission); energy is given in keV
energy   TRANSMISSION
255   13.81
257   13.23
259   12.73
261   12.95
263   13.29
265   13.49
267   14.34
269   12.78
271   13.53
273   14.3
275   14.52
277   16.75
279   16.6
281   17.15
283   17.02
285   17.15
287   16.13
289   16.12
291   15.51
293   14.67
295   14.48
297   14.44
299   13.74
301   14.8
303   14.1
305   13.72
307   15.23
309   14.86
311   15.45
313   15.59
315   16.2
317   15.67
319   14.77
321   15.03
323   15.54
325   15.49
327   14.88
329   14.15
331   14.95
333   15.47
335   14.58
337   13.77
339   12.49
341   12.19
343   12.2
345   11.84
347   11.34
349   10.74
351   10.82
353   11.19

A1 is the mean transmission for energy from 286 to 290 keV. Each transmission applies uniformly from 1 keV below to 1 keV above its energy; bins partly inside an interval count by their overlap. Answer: 16.1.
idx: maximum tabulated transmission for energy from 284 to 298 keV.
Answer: 17.15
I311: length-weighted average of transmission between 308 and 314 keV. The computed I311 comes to 15.3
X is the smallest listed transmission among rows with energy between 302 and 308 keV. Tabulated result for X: 13.72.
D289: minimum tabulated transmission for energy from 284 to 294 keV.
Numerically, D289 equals 14.67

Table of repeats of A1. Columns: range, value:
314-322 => 15.4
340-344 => 12.2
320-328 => 15.2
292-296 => 14.6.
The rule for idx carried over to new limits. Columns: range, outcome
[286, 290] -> 16.13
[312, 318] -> 16.2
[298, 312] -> 15.45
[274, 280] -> 16.75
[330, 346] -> 15.47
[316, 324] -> 15.67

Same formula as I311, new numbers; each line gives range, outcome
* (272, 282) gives 15.9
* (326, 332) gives 14.7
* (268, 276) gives 13.8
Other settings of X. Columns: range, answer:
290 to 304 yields 13.74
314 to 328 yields 14.77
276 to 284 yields 16.6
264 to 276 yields 12.78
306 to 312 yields 14.86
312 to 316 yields 15.59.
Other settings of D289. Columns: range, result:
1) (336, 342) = 12.19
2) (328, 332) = 14.15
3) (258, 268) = 12.73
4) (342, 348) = 11.34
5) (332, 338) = 13.77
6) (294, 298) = 14.44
